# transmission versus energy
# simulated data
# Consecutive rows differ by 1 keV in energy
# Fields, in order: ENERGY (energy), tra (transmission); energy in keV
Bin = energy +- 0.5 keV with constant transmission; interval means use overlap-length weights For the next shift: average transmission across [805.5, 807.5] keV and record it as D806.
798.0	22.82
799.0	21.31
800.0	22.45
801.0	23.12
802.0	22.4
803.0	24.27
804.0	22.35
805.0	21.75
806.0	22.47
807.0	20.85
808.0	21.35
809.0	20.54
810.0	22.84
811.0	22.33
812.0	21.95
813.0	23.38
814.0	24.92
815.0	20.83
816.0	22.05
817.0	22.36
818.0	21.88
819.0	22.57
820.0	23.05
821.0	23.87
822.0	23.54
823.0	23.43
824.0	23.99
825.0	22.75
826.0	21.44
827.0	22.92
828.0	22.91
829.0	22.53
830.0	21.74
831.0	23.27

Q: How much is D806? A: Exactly 21.7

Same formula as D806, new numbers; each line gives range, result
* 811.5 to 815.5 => 22.8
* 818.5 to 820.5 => 22.8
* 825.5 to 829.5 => 22.4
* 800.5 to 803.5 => 23.3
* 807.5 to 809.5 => 20.9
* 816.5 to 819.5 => 22.3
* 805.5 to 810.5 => 21.6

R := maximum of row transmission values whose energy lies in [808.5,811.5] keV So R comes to 22.84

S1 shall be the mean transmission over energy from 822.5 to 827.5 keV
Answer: 22.9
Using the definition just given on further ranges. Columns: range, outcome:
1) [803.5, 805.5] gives 22.1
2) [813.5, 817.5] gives 22.5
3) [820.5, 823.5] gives 23.6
